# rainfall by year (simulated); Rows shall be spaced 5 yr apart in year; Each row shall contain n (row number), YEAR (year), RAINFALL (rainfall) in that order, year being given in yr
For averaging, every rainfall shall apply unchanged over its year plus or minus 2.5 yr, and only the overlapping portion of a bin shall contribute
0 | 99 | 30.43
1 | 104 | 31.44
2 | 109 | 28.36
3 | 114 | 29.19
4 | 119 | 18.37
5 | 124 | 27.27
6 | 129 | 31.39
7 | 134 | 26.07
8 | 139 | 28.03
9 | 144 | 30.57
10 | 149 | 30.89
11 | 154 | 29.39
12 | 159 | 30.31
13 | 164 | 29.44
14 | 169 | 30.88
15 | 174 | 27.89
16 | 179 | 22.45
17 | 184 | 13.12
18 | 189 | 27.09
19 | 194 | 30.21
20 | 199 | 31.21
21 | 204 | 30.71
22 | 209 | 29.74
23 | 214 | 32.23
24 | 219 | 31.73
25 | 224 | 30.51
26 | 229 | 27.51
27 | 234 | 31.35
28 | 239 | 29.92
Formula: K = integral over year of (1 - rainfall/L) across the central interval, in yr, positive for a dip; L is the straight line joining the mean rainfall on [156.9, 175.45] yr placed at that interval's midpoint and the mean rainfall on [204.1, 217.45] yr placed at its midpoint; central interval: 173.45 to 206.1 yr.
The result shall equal 4.82 yr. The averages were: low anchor 29.7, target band 25.9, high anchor 31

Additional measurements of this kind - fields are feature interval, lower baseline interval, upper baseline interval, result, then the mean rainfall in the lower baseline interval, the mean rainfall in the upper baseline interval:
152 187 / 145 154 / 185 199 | 3.5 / 30.4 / 27.4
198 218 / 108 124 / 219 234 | -1.3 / 25.3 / 29.9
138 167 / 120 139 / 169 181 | -3.2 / 27.4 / 26.5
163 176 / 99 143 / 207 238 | -0.2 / 27.8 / 30.5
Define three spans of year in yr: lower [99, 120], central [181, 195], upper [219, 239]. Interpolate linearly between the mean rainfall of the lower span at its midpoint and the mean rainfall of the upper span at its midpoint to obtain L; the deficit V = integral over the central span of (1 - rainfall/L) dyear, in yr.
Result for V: 3.2 yr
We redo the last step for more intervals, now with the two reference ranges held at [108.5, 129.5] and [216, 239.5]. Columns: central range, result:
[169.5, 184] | 2.3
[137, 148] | -1.0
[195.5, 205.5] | -0.6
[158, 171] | -1.0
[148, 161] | -1.2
